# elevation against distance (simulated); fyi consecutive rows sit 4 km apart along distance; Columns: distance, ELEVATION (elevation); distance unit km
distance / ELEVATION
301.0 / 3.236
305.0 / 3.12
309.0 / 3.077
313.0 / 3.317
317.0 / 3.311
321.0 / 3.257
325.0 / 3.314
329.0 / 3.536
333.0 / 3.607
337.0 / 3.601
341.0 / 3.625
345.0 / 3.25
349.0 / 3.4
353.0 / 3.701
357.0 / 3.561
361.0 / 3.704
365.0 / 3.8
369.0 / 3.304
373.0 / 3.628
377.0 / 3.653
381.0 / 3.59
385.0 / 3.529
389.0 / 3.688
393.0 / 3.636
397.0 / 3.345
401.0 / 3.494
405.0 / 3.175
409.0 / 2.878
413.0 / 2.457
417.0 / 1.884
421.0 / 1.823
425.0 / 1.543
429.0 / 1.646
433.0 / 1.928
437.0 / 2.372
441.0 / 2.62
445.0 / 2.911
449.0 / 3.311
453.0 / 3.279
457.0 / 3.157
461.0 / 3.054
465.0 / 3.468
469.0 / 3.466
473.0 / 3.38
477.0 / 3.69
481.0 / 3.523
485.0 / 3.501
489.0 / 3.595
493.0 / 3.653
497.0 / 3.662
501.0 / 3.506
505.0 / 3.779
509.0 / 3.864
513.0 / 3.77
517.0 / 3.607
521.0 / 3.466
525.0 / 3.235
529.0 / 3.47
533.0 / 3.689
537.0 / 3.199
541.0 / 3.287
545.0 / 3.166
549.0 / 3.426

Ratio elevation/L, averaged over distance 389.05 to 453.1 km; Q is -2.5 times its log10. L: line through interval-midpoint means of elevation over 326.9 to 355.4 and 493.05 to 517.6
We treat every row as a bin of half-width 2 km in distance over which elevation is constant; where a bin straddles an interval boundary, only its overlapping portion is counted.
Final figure 0.333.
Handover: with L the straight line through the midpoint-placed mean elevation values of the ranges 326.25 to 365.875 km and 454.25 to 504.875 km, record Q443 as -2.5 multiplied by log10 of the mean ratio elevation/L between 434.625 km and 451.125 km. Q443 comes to 0.25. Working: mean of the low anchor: 3.57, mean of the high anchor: 3.48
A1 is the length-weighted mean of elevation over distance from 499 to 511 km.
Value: 3.72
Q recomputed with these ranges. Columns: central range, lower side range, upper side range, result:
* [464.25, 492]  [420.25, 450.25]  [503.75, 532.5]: -0.194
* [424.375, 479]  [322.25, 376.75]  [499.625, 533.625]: 0.236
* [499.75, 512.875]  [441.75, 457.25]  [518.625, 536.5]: -0.116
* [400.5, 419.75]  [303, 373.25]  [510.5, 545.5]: 0.272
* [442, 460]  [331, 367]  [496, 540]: 0.143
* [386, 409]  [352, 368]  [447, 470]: 0.032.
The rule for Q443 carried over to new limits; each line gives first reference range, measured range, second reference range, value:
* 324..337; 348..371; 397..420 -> -0.11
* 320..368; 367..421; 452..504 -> 0.10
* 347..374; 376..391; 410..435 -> -0.21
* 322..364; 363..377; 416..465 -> -0.11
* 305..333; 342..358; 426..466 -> -0.10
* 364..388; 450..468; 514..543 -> 0.08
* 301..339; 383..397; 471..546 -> -0.05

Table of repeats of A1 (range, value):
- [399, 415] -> 3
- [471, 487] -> 3.52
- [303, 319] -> 3.21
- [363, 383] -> 3.6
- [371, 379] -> 3.64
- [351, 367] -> 3.69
